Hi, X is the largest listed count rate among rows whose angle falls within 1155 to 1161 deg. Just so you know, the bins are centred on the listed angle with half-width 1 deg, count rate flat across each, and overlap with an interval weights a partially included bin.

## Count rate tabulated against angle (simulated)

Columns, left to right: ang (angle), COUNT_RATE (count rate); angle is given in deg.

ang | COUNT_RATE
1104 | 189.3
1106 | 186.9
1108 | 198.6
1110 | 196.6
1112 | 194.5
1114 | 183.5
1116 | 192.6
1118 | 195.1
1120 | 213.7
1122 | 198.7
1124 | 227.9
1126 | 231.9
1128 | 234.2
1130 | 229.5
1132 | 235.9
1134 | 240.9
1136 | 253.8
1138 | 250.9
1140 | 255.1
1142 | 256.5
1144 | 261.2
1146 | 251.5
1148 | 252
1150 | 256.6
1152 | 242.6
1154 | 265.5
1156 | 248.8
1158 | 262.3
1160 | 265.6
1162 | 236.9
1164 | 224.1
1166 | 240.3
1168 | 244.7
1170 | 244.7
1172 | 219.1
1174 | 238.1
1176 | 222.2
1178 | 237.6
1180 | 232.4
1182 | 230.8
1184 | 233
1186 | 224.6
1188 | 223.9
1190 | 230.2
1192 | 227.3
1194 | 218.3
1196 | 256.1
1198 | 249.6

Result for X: 265.6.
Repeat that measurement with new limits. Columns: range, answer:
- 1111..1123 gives 213.7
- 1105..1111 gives 198.6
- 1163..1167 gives 240.3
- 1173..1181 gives 238.1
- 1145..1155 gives 265.5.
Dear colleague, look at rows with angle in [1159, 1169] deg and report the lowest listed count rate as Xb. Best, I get 224.1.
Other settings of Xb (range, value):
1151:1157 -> 242.6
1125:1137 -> 229.5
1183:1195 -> 218.3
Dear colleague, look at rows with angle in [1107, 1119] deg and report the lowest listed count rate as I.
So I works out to 183.5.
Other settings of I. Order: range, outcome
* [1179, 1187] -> 224.6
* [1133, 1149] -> 240.9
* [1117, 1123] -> 195.1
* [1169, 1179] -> 219.1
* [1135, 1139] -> 250.9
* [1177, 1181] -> 232.4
